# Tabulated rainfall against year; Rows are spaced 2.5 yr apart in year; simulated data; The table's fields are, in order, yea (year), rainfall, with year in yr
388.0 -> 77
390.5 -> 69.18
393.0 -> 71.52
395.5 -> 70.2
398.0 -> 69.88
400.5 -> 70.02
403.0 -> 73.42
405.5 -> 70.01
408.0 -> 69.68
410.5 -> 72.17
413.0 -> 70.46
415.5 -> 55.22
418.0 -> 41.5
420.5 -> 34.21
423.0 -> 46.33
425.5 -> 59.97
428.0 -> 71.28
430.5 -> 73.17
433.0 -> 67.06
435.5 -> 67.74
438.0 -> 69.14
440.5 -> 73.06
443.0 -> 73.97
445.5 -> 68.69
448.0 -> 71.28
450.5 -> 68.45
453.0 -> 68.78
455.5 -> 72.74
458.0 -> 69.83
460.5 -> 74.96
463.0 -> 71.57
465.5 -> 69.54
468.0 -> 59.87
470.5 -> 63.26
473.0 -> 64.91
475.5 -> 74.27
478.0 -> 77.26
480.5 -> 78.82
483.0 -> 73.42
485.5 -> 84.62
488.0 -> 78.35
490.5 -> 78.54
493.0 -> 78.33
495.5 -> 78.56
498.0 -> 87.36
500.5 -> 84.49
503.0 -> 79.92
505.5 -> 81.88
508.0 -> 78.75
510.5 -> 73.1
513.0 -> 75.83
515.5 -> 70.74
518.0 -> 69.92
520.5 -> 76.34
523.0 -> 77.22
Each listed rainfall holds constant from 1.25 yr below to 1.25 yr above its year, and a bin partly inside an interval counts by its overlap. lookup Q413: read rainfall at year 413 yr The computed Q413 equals 70.46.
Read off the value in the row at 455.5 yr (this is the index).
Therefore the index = 72.74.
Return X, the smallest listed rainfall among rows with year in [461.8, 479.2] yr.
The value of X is 59.87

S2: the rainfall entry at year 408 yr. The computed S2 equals 69.68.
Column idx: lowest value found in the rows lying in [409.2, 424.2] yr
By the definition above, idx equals 34.21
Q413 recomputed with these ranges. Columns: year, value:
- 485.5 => 84.62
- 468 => 59.87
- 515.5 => 70.74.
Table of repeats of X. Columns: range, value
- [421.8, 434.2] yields 46.33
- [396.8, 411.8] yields 69.68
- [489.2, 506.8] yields 78.33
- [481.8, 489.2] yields 73.42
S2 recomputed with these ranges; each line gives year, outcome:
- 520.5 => 76.34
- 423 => 46.33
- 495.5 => 78.56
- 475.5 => 74.27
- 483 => 73.42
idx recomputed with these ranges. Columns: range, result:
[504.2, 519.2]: 69.92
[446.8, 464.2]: 68.45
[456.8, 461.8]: 69.83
